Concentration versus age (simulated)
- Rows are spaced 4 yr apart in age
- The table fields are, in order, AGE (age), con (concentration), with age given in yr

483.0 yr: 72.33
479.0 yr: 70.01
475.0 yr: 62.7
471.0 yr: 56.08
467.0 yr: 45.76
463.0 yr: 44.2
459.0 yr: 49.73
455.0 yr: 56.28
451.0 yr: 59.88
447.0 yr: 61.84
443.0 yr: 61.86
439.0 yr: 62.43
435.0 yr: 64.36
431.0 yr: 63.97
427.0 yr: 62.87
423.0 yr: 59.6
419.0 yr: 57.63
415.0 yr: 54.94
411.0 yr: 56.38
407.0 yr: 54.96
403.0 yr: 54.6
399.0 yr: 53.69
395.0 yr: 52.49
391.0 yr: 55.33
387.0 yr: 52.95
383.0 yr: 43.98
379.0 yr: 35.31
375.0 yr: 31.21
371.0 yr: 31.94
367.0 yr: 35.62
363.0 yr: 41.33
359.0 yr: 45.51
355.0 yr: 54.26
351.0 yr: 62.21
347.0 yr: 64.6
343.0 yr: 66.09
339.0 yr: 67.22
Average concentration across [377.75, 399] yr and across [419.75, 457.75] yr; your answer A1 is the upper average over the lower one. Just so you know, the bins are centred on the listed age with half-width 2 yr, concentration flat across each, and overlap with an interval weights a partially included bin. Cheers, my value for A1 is 1.2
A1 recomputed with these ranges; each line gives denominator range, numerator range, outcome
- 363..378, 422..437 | 1.84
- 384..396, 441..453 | 1.16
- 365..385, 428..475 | 1.61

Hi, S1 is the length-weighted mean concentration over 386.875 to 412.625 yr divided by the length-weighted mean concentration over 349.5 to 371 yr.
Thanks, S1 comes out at 1.2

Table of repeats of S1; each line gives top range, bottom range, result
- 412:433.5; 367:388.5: 1.55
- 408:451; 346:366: 1.16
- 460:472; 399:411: 0.88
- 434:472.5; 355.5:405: 1.25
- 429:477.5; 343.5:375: 1.21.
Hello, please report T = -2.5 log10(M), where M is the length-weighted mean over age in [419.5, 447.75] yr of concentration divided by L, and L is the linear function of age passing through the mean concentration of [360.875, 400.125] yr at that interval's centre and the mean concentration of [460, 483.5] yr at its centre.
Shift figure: -0.208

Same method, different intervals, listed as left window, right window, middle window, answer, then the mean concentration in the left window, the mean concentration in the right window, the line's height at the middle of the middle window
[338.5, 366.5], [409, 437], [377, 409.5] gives 0.15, 55.6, 60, 58.1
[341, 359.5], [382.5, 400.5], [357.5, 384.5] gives 0.43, 59.6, 52.3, 55.9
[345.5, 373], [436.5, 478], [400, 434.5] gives -0.10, 47.6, 56.5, 52.9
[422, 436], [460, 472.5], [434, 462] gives -0.06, 62.8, 48.5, 55.5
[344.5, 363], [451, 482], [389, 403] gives 0.03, 55.2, 55.8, 55.5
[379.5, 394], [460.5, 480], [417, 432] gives -0.17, 49.3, 54.9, 51.8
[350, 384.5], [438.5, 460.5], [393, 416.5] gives -0.11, 41.8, 58.6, 49.5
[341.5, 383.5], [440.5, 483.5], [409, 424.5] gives -0.09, 46.4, 57.8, 52.6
